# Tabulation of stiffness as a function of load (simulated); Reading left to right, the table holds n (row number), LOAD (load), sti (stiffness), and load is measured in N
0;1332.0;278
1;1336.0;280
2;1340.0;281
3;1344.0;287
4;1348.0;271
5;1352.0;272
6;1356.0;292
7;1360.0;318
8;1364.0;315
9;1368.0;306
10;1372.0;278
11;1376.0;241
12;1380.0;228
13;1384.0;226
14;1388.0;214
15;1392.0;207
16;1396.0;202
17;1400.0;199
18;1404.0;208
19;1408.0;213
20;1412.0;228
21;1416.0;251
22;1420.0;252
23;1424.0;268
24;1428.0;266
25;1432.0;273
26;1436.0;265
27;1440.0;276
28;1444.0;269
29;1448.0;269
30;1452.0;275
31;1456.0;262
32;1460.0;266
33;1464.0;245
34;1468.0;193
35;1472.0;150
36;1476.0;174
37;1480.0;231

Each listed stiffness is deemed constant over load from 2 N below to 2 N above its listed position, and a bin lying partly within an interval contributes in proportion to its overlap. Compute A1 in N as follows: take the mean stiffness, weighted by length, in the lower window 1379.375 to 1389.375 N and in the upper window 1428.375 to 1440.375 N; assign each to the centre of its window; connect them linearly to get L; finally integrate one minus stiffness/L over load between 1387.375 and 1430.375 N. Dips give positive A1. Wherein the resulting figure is 3.06 N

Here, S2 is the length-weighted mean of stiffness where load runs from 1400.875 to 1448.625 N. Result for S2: 251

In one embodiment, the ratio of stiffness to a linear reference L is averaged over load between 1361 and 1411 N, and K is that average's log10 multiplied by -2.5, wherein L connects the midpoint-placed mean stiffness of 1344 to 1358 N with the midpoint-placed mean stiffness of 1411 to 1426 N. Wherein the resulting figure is 0.120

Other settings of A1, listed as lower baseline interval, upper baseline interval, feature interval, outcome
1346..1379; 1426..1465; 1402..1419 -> 3.0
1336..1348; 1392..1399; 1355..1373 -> -4.0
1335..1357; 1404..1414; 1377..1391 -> 1.1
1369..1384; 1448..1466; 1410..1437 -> 0.0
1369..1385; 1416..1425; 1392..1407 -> 2.9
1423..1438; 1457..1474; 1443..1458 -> -1.9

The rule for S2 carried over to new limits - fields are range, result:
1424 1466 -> 267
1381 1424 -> 222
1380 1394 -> 217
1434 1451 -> 270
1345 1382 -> 280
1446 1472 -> 244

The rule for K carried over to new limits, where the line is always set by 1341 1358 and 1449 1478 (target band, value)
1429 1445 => -0.14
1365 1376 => -0.06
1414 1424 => -0.04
